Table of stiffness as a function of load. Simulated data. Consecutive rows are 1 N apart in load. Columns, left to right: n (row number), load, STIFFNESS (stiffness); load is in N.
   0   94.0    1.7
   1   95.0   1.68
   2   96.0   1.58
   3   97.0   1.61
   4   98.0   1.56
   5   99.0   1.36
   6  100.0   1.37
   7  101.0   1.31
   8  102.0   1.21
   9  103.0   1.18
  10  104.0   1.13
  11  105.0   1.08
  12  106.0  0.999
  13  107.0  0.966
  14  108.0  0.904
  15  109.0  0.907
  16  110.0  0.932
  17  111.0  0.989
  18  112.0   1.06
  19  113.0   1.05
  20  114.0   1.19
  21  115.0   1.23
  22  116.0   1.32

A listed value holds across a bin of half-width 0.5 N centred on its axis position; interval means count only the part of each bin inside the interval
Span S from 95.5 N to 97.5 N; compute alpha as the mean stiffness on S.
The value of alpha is 1.6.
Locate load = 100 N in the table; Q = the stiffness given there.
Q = 1.37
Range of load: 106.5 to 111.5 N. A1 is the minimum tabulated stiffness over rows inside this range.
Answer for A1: 0.904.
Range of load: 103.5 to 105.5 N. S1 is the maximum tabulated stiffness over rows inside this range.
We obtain 1.13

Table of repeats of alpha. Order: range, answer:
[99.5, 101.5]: 1.34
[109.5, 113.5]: 1.01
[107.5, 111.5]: 0.933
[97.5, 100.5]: 1.43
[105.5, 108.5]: 0.956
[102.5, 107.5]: 1.07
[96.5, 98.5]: 1.58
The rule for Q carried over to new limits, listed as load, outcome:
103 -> 1.18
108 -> 0.904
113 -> 1.05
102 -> 1.21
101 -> 1.31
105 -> 1.08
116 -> 1.32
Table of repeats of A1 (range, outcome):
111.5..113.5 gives 1.05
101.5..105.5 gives 1.08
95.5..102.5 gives 1.21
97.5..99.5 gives 1.36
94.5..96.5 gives 1.58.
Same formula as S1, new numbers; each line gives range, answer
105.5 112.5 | 1.06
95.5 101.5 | 1.61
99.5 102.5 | 1.37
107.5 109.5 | 0.907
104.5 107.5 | 1.08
